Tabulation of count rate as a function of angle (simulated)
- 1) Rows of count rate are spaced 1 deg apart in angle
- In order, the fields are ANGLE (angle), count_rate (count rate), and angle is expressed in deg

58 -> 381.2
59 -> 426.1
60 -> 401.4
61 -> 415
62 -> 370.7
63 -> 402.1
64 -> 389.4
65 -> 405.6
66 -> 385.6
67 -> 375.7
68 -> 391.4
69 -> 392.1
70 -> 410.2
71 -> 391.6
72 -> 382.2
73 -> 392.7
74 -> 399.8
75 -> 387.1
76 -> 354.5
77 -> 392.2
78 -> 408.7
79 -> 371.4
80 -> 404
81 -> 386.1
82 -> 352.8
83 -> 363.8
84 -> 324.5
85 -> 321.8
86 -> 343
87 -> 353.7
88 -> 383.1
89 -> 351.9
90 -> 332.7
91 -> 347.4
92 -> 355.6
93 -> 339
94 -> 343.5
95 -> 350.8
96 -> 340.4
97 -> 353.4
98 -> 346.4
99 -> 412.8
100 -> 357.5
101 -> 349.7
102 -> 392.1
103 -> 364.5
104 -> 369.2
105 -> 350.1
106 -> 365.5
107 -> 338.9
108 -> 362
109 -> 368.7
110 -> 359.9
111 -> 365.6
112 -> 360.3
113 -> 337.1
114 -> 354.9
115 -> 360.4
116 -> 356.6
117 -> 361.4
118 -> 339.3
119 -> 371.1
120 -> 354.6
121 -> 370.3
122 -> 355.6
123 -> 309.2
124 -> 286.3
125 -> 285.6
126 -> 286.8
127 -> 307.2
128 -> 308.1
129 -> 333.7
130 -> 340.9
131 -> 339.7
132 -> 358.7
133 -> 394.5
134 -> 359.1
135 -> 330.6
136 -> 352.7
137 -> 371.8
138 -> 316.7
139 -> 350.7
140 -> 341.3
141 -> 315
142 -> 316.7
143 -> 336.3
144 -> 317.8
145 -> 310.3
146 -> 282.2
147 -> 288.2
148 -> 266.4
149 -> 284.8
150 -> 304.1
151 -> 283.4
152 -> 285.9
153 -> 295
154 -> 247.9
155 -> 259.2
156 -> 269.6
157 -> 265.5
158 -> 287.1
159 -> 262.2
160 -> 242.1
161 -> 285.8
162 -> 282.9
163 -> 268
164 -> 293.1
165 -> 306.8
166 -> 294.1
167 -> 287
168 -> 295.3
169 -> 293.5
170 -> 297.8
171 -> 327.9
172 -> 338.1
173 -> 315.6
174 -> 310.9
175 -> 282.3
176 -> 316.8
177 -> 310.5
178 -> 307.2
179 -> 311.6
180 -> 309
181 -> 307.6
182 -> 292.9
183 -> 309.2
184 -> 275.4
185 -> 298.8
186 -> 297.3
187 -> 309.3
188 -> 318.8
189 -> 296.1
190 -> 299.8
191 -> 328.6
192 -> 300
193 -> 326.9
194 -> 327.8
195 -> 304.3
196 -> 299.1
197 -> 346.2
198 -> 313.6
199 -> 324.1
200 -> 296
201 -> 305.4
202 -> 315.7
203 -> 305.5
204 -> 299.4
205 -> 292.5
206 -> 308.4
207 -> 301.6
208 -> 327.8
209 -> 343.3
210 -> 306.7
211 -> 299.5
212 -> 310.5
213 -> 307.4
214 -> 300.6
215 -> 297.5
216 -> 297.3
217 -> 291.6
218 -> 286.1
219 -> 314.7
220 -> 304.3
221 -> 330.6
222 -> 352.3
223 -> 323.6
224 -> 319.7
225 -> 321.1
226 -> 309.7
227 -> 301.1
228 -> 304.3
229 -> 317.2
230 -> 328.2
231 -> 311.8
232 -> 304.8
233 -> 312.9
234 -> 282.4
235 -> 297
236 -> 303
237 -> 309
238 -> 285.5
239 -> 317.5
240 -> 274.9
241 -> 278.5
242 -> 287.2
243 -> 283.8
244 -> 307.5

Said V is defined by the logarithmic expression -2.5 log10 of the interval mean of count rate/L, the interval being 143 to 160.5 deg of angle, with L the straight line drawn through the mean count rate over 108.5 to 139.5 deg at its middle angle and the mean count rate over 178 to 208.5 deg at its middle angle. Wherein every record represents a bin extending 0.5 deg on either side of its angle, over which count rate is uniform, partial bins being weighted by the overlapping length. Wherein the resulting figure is 0.17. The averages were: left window 343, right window 308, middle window 281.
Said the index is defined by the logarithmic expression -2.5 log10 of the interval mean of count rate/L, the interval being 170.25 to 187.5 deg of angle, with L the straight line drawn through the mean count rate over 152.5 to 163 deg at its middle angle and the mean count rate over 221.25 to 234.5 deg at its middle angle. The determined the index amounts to -0.09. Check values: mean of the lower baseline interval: 270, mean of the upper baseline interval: 315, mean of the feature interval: 307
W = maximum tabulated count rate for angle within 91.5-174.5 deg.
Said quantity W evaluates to 412.8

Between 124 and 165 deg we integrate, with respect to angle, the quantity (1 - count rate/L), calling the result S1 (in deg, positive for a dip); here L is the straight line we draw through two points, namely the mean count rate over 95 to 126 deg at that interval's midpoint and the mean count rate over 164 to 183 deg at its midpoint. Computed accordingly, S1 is 2.75 deg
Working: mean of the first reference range 352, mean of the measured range 305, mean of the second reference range 306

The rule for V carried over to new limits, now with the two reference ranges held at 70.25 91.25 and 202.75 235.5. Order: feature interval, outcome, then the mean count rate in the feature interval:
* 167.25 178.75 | 0.07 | 308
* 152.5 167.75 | 0.21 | 277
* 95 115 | 0.00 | 360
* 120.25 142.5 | 0.04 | 333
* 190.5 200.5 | 0.01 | 317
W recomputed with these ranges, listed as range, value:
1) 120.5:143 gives 394.5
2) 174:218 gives 346.2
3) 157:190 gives 338.1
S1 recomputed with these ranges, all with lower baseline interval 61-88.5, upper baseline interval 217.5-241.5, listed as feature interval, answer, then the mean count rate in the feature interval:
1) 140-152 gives 1.6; 302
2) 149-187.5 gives 5.0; 293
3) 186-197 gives 0.5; 312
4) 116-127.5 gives 0.9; 331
